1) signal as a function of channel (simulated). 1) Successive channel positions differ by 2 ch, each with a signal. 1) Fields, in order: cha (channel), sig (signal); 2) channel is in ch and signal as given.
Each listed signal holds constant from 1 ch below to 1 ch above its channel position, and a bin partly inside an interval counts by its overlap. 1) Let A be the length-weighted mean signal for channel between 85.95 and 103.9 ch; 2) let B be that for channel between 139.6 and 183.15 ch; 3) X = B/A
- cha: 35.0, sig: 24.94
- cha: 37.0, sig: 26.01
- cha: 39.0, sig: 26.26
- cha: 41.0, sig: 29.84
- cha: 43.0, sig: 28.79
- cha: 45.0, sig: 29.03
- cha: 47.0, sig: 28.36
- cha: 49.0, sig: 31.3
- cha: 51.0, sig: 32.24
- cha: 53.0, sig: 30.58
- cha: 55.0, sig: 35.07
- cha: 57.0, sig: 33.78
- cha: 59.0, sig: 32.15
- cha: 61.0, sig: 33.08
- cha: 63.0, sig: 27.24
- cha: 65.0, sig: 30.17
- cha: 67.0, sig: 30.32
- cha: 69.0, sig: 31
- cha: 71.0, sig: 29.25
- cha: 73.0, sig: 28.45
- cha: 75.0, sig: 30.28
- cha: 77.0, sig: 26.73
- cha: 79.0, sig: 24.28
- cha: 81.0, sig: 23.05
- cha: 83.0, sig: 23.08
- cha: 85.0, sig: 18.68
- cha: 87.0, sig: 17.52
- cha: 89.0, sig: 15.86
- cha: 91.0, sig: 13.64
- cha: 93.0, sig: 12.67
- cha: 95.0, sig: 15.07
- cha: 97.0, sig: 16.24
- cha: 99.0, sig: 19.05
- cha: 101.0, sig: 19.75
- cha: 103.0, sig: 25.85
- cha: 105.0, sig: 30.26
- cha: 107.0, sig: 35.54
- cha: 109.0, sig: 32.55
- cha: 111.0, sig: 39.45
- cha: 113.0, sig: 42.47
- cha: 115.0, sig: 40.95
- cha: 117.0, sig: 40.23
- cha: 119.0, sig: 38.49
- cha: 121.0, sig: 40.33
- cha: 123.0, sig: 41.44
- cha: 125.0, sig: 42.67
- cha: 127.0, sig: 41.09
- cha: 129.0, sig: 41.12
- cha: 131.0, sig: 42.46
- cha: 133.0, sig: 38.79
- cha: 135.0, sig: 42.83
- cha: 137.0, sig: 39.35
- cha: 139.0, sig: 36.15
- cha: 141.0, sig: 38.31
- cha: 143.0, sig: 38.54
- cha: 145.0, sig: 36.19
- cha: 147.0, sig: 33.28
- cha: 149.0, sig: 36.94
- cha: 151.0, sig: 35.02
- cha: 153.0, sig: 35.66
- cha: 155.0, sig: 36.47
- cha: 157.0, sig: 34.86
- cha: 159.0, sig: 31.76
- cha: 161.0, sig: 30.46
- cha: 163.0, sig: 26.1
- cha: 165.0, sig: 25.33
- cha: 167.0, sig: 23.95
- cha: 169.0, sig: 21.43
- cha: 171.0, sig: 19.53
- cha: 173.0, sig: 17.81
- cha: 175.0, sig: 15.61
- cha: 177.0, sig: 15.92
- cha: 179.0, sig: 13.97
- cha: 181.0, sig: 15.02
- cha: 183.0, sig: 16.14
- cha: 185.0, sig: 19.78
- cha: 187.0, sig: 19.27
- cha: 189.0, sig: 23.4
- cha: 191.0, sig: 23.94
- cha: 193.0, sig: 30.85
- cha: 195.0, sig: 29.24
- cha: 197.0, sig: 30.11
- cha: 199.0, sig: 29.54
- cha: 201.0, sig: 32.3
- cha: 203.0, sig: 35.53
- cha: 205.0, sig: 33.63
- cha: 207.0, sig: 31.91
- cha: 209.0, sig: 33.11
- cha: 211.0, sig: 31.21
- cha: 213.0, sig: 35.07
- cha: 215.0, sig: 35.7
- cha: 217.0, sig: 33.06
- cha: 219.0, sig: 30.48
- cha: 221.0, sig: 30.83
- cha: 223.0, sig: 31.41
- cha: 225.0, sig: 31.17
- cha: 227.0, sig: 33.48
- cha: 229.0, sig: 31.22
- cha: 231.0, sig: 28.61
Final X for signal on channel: 1.59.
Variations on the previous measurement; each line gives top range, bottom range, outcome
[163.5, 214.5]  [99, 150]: 0.68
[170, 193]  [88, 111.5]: 0.83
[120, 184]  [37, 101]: 1.22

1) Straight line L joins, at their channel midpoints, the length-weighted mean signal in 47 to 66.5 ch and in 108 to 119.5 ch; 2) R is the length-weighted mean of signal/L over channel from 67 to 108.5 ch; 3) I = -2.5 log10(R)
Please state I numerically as 0.46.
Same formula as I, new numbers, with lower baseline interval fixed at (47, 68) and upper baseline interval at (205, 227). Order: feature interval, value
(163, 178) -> 0.50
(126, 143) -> -0.24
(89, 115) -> 0.24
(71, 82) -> 0.18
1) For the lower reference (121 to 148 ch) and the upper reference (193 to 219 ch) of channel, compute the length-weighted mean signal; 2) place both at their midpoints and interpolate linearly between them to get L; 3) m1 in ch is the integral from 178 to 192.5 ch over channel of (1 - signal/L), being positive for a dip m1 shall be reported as 6.4 ch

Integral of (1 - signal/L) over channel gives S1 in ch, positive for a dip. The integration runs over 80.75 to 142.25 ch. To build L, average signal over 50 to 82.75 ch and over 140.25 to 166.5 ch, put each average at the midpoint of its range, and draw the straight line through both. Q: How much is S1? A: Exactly 1.24 ch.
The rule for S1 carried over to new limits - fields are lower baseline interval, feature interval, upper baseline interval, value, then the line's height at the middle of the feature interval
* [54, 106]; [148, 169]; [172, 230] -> -3.84 ch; 26.4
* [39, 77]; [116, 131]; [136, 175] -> -4.90 ch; 30.8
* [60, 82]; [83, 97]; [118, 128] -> 7.12 ch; 33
